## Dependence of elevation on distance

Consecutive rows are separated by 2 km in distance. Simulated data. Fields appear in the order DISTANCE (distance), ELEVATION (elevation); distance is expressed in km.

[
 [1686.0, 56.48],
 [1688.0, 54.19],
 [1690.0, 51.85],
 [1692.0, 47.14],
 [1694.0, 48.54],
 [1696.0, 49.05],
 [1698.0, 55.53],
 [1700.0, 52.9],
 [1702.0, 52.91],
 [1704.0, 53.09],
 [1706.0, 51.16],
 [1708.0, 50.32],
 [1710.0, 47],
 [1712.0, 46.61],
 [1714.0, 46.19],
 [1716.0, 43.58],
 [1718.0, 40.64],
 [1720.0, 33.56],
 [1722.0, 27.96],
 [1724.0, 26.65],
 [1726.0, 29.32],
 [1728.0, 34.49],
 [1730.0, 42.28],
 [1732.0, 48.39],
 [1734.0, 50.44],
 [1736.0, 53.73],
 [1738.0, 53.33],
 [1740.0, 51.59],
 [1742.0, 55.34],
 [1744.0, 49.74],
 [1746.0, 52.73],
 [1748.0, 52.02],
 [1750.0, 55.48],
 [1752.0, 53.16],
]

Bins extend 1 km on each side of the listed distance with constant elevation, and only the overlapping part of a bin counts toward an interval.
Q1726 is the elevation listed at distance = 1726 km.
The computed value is 29.32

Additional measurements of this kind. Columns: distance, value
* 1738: 53.33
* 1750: 55.48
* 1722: 27.96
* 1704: 53.09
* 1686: 56.48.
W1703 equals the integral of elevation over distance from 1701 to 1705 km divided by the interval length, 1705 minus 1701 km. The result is 53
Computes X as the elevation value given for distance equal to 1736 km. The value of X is 53.73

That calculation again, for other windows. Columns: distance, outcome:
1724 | 26.65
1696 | 49.05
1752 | 53.16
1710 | 47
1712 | 46.61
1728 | 34.49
